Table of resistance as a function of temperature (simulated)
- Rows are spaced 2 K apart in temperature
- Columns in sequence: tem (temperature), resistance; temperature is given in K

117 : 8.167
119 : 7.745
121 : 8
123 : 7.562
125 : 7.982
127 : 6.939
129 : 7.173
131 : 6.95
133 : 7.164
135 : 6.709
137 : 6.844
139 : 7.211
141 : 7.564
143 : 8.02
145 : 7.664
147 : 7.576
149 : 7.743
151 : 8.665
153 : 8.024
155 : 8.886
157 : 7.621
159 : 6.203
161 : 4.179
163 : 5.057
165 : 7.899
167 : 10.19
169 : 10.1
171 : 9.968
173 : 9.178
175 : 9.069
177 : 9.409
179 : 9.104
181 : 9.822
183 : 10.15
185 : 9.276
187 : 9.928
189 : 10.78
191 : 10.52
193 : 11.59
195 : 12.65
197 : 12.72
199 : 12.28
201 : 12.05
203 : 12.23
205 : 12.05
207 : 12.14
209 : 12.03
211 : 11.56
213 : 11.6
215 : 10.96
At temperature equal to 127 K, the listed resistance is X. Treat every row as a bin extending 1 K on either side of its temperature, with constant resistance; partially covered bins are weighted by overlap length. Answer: 6.939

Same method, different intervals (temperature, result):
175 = 9.069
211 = 11.56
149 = 7.743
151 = 8.665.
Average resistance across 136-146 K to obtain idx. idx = 7.46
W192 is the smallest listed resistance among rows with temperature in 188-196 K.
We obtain 10.52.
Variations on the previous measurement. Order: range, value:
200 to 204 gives 12.05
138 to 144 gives 7.211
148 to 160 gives 6.203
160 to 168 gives 4.179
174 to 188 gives 9.069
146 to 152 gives 7.576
